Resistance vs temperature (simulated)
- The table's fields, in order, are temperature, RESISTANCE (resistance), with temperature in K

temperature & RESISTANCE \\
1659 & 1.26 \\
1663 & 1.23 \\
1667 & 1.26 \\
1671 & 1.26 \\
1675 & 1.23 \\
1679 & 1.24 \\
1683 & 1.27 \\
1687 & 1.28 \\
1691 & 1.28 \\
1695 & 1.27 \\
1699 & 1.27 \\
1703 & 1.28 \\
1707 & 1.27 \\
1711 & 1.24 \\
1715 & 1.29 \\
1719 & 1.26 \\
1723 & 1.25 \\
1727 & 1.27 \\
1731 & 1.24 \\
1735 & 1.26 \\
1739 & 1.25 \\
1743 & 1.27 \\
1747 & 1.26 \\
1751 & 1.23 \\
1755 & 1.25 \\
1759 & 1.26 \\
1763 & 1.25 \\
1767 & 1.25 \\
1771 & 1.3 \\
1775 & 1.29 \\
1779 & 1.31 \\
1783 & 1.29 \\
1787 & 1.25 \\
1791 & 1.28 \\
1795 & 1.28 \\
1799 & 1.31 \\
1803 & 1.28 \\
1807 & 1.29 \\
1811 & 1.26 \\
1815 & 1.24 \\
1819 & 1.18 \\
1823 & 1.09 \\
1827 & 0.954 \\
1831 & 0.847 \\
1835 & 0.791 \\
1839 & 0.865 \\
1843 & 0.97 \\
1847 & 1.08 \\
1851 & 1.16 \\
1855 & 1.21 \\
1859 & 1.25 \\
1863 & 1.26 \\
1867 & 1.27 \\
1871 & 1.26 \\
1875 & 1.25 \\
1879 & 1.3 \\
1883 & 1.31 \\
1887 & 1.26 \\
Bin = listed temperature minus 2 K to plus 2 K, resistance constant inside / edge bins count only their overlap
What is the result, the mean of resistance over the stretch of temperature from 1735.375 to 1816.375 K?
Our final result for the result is 1.27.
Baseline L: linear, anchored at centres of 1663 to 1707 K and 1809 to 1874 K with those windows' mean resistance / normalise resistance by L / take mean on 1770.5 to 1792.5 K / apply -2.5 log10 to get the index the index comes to -0.11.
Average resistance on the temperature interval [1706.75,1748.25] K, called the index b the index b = 1.26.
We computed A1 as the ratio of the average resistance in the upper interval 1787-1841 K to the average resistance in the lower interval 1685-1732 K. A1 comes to 0.9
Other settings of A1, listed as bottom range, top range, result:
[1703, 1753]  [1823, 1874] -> 0.86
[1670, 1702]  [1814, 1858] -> 0.82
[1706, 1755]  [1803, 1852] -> 0.85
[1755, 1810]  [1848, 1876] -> 0.96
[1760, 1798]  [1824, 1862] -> 0.80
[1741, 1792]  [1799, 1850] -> 0.85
